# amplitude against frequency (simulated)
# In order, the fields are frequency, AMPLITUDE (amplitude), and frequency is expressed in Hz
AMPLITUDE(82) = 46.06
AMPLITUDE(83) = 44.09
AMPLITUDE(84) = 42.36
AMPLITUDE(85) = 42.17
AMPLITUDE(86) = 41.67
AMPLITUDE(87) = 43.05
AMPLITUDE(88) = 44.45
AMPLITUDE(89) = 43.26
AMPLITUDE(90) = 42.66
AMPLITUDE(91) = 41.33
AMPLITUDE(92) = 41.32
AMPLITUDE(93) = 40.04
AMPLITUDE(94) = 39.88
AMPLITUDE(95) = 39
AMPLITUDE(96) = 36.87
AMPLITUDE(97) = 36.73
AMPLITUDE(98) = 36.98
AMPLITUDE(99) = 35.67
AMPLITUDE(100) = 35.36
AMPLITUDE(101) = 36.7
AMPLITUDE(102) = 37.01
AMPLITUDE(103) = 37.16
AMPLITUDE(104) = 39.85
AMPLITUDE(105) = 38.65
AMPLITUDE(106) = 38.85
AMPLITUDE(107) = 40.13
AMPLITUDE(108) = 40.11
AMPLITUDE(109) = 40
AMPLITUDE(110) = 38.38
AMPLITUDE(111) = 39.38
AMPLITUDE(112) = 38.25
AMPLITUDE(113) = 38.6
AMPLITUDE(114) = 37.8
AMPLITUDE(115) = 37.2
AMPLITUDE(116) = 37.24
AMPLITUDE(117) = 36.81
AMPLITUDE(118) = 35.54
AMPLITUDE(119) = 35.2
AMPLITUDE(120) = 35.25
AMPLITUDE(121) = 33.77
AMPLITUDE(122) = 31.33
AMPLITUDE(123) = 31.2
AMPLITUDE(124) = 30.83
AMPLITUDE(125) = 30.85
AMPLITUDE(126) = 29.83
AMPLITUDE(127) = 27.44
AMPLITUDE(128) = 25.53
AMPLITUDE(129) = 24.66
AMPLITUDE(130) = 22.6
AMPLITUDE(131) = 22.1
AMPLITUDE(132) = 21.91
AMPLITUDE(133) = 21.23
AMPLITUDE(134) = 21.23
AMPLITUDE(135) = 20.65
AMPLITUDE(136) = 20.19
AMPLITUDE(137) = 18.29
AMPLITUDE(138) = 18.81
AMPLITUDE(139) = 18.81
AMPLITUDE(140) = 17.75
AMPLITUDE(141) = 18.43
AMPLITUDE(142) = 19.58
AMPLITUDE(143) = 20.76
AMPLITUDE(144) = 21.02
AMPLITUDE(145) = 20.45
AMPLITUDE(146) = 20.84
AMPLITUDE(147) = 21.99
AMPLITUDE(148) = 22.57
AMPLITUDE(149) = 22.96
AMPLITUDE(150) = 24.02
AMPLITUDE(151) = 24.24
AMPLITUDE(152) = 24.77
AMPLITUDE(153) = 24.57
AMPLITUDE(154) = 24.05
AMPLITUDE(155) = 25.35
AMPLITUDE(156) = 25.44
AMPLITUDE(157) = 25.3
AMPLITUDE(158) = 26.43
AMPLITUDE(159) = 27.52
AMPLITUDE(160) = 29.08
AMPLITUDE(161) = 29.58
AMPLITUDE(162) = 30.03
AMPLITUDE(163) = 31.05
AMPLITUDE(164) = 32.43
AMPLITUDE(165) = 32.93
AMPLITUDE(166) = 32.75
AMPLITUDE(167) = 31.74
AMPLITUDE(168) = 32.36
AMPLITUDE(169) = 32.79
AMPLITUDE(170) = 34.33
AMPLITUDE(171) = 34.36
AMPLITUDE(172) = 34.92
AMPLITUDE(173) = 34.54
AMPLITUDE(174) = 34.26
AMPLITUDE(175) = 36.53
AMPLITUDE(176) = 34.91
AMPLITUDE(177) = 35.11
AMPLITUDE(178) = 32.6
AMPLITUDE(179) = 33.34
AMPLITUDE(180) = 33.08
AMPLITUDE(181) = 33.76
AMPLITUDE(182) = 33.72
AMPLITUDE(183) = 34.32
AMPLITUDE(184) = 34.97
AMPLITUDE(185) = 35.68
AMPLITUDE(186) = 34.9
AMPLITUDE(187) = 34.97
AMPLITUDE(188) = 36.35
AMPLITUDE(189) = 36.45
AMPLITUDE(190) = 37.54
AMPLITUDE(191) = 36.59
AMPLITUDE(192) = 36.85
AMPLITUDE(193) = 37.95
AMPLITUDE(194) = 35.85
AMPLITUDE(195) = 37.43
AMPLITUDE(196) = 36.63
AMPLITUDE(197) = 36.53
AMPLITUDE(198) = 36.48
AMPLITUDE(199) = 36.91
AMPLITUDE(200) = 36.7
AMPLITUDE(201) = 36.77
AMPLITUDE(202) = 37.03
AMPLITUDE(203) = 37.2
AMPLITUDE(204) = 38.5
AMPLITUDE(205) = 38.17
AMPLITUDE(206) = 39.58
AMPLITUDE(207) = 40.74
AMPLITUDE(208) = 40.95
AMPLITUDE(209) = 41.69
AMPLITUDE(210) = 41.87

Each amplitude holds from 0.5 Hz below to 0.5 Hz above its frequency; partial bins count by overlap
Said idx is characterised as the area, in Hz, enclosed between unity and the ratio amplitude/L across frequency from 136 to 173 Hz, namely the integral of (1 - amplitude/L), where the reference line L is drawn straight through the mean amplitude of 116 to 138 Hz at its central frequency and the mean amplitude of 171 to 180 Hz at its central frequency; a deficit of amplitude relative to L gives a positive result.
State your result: 6.7 Hz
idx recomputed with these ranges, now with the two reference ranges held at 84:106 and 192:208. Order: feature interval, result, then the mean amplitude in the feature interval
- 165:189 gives 2.40 Hz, 34.2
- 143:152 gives 3.79 Hz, 22.3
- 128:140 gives 5.51 Hz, 21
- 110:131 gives 3.36 Hz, 32.8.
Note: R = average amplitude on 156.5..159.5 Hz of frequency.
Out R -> 26.4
